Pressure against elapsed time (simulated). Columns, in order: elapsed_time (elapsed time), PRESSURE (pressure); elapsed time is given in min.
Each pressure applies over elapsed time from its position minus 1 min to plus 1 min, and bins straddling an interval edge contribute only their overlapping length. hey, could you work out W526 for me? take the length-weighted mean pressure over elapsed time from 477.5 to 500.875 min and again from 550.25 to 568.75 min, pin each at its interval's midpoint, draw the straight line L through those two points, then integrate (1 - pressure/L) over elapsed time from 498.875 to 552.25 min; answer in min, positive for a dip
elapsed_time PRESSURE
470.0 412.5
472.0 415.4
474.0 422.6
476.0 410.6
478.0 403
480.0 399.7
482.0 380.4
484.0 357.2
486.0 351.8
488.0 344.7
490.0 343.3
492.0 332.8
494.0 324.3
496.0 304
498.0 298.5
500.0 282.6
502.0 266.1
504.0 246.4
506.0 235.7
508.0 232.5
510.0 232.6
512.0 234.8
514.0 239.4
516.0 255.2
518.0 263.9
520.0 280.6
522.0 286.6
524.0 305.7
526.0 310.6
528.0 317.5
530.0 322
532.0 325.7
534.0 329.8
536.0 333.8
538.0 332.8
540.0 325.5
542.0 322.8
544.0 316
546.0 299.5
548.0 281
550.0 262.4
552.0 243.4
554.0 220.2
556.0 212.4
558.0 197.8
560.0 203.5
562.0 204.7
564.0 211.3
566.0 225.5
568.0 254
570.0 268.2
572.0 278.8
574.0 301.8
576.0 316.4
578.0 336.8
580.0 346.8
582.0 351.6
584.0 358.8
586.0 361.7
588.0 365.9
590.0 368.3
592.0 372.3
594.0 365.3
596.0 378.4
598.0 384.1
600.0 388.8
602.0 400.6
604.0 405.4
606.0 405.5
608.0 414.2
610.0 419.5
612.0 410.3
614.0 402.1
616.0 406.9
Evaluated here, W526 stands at -2.0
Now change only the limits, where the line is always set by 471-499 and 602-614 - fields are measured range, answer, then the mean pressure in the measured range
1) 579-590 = 1.2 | 358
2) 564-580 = 4.6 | 283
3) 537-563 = 8.3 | 263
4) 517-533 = 3.3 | 302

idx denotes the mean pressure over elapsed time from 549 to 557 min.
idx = 235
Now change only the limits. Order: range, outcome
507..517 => 239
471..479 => 413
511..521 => 255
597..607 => 397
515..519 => 260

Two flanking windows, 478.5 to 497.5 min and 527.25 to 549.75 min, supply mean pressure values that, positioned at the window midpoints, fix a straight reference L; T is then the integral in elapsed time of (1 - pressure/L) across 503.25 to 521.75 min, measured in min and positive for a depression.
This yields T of 4.7 min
